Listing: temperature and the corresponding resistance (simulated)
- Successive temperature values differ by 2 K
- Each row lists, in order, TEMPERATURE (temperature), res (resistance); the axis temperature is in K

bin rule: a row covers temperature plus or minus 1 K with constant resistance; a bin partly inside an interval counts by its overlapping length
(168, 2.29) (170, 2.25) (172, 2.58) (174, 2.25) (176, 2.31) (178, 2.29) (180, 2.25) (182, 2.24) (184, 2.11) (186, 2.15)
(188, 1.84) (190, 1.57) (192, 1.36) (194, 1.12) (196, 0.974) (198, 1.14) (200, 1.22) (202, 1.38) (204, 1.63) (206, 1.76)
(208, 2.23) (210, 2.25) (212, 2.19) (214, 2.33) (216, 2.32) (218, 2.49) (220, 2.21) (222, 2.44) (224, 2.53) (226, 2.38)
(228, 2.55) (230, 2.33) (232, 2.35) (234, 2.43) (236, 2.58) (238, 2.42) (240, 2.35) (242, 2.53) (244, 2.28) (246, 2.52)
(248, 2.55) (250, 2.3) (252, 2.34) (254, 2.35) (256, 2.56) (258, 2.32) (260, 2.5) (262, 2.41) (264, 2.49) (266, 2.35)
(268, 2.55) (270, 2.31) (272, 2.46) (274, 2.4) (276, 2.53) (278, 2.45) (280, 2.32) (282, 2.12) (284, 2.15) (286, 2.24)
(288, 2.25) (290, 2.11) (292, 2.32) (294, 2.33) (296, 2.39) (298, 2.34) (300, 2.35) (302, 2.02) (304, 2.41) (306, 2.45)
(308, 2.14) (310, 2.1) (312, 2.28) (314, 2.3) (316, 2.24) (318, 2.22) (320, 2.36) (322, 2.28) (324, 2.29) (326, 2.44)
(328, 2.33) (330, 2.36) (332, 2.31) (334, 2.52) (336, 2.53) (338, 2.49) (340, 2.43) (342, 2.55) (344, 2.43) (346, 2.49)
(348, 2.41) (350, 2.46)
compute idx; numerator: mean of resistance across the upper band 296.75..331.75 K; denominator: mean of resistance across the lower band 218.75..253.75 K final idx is 0.9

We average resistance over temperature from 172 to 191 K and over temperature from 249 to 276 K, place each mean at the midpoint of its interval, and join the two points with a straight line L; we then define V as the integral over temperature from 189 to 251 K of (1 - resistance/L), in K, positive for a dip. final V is 5.2 K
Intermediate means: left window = 2.14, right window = 2.42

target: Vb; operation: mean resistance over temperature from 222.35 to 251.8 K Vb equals 2.43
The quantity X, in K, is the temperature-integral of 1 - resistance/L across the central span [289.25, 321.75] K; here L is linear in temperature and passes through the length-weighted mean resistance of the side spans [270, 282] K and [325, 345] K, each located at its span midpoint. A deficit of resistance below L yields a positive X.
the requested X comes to 1.93 K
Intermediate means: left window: 2.4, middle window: 2.27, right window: 2.44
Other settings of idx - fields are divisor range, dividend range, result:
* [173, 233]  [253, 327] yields 1.16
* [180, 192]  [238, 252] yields 1.24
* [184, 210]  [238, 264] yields 1.53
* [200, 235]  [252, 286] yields 1.09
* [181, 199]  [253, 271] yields 1.51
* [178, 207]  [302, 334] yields 1.40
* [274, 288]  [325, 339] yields 1.05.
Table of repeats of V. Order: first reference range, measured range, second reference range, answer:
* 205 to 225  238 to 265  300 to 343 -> -1.5 K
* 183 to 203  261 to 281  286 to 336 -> -4.0 K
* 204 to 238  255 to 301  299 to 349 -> -0.5 K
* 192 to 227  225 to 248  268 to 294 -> -4.2 K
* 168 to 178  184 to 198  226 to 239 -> 5.0 K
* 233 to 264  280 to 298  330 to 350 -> 1.4 K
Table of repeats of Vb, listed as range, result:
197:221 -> 1.93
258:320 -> 2.32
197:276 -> 2.28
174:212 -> 1.79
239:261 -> 2.42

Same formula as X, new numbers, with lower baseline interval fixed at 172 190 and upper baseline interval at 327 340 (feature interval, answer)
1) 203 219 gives 0.5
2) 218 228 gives -0.8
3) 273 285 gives 0.0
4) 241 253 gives -0.7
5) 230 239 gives -0.7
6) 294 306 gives 0.3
